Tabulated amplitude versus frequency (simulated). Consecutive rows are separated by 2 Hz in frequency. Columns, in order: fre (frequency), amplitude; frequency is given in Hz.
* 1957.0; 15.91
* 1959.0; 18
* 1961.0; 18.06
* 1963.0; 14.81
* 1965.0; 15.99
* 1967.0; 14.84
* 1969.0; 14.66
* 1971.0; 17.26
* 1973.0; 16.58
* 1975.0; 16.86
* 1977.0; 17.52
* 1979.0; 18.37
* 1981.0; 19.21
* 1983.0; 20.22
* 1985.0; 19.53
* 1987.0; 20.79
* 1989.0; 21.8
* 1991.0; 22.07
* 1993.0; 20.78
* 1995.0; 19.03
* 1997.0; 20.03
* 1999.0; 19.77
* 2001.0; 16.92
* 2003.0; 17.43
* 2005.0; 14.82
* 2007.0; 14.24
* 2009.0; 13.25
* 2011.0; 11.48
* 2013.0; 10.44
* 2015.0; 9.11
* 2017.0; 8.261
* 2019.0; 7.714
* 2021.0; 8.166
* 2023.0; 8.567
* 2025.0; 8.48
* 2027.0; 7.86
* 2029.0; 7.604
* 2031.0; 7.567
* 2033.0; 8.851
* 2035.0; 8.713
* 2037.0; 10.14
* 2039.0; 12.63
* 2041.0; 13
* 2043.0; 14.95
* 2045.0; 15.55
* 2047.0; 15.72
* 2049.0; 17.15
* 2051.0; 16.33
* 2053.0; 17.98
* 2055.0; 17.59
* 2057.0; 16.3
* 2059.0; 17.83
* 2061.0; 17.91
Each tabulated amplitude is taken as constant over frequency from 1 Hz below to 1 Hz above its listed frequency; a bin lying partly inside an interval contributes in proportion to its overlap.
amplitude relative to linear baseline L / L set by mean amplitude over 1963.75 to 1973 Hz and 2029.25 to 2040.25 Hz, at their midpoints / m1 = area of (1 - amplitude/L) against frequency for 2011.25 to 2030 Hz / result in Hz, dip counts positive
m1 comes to 3.9 Hz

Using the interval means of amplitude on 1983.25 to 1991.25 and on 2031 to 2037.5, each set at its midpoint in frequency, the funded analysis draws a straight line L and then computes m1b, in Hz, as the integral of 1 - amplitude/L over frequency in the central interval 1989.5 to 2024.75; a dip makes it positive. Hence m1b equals 4.5 Hz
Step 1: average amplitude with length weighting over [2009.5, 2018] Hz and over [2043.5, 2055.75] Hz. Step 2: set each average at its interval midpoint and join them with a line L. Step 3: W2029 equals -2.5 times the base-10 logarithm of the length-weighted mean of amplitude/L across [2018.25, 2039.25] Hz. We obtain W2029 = 0.427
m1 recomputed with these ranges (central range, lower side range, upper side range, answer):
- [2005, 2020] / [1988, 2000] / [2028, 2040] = 4.5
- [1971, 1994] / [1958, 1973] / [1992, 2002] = -1.8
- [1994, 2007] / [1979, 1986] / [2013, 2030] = -3.0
